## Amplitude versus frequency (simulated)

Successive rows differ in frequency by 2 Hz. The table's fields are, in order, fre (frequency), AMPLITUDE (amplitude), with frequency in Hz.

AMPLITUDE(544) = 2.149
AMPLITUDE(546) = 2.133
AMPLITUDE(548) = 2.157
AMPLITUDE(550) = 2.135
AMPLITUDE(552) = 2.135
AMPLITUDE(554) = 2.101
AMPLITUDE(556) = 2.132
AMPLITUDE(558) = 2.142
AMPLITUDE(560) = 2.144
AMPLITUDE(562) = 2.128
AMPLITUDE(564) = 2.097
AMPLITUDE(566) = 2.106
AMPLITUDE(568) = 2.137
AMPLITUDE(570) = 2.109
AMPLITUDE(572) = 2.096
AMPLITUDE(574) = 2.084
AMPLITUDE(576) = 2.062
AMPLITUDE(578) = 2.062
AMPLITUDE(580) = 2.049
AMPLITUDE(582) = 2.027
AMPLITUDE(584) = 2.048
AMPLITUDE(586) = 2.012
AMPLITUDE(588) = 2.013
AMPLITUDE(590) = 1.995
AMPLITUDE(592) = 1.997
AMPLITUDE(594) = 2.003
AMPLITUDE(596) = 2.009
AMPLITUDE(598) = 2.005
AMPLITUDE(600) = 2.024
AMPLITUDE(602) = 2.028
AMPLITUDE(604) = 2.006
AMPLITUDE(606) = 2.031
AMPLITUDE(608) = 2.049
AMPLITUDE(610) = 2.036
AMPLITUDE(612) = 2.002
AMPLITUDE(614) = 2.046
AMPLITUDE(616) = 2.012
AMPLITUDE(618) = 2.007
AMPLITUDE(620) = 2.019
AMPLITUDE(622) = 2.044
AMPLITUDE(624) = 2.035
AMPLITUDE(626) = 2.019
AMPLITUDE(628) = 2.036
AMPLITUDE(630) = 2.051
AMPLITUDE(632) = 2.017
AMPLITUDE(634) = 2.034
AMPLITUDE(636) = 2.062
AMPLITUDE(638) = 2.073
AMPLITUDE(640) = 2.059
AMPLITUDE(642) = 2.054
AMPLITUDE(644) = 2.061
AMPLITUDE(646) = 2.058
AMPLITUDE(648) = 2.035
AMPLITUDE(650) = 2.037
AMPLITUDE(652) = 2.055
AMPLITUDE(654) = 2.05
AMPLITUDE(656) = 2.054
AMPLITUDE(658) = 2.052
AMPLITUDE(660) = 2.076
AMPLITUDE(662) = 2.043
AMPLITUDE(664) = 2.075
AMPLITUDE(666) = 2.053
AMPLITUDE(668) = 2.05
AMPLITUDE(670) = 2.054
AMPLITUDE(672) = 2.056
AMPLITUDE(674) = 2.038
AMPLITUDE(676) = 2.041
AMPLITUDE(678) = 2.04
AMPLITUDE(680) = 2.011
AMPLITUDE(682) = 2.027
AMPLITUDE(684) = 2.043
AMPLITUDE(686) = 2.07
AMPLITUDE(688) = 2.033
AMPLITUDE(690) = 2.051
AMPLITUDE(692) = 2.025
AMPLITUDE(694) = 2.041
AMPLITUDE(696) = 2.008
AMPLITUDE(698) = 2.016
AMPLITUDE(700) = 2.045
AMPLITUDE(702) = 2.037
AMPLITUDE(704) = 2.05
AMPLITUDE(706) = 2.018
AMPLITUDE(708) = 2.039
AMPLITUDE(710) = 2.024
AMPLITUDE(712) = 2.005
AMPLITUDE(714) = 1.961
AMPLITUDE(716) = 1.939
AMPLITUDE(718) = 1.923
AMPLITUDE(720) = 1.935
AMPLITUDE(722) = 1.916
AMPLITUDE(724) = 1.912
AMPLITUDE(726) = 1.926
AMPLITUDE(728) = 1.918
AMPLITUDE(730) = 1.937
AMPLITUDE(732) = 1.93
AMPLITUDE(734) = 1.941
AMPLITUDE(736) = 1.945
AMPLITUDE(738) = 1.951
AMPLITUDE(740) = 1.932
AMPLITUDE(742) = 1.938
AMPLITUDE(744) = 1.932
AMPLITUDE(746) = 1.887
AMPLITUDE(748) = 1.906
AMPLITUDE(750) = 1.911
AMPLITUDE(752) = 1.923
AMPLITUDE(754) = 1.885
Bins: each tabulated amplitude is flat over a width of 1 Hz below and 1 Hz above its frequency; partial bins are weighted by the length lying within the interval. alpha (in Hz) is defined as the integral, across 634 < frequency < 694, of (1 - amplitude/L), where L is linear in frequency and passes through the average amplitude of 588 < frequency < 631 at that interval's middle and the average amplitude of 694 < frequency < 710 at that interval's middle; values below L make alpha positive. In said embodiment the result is -0.7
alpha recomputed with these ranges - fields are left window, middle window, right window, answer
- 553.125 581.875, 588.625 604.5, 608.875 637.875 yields 0.4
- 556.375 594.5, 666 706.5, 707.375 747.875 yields -1.2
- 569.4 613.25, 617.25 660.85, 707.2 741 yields -0.9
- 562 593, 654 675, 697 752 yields -0.6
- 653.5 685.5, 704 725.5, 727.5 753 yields 0.0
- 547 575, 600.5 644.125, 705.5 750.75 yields 0.5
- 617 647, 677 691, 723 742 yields -0.4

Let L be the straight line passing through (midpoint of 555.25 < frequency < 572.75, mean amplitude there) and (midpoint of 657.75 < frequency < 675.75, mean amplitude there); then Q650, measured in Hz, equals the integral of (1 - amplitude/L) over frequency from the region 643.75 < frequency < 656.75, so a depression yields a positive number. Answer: 0.1 Hz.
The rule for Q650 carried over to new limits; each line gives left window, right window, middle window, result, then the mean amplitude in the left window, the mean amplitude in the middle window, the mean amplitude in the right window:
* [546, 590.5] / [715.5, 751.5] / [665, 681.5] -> -0.5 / 2.09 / 2.04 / 1.93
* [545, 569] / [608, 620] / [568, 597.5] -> 0.5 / 2.13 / 2.04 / 2.02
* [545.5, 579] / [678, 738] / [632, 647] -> 0.0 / 2.12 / 2.05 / 1.99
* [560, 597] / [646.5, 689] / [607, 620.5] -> 0.2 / 2.06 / 2.02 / 2.05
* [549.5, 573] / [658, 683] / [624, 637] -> 0.2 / 2.12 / 2.04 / 2.05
